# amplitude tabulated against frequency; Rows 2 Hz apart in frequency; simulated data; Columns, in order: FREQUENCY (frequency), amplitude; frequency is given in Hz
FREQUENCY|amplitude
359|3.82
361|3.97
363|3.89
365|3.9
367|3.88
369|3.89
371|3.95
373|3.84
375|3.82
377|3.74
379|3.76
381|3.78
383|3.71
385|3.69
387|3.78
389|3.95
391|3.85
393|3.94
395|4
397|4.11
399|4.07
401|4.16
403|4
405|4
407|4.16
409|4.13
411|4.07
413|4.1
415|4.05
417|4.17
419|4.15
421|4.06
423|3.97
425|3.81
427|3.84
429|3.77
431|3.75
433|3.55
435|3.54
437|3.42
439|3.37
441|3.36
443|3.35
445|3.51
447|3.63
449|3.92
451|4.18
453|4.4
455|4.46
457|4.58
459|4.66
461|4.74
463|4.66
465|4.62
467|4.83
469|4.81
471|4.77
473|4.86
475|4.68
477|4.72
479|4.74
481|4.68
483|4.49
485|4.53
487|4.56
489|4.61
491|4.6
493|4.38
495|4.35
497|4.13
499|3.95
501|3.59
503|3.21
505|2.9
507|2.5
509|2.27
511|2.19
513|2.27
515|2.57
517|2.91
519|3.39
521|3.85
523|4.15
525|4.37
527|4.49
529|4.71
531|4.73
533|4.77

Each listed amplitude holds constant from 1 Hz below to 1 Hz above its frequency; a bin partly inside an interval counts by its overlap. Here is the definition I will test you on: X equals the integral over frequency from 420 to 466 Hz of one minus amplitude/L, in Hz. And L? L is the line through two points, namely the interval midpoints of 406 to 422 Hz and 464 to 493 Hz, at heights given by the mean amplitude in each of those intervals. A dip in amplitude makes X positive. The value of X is 4.26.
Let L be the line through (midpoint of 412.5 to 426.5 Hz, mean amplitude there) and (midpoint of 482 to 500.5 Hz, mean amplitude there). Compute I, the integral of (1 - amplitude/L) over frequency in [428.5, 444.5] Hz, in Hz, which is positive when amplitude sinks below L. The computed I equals 2.37 Hz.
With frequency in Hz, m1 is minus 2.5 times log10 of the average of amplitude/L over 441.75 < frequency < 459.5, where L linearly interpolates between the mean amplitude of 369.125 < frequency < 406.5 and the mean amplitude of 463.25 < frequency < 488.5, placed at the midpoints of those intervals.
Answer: 0.11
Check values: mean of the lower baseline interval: 3.9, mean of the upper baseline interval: 4.69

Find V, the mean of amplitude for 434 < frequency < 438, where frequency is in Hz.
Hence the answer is 3.48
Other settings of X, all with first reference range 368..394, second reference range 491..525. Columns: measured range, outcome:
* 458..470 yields -4.1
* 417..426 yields -0.8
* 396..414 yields -1.7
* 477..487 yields -3.4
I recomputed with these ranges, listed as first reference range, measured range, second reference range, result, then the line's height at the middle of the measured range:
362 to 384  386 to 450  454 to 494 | 5.0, 4.2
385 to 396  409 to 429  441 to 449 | -1.7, 3.7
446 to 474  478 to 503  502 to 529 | -3.5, 3.8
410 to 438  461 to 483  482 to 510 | -4.9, 3.87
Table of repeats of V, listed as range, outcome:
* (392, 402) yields 4.06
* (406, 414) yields 4.12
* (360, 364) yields 3.93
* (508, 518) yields 2.44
